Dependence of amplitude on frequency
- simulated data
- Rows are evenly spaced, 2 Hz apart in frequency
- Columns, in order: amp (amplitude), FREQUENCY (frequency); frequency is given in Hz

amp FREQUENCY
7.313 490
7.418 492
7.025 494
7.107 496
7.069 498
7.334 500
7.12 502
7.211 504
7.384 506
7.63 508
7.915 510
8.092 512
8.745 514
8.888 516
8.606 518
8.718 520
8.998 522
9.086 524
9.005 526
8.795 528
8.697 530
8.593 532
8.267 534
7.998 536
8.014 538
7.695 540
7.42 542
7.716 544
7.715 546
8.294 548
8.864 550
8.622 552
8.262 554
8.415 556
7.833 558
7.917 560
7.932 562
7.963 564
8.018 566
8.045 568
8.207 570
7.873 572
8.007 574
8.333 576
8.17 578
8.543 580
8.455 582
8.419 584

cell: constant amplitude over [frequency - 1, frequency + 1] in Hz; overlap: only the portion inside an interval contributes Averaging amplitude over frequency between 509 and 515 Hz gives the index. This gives 8.25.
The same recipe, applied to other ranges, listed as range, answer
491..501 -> 7.19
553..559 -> 8.17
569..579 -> 8.12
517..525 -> 8.85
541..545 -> 7.57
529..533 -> 8.64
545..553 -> 8.37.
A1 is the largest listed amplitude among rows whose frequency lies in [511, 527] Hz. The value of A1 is 9.086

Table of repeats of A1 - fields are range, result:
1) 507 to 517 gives 8.888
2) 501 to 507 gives 7.384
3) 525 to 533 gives 9.005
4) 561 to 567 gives 8.018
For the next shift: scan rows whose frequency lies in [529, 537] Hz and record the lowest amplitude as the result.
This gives 7.998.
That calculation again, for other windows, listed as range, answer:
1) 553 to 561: 7.833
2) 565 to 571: 8.018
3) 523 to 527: 9.005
